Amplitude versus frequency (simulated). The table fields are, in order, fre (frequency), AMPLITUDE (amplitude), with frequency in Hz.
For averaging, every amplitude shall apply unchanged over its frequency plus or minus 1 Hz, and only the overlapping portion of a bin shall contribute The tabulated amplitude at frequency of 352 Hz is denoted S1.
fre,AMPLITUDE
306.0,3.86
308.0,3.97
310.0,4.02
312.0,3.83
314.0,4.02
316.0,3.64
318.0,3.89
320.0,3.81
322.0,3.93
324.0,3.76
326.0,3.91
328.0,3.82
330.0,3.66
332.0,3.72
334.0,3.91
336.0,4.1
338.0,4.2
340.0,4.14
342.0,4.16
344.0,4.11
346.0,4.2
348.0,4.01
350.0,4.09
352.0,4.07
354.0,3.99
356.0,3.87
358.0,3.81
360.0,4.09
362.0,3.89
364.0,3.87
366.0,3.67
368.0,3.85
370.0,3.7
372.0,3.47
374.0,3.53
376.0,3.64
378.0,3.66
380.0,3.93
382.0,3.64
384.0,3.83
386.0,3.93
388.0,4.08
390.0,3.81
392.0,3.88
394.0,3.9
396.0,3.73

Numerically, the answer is 4.07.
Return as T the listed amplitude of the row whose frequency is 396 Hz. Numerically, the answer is 3.73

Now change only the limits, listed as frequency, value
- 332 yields 3.72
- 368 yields 3.85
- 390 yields 3.81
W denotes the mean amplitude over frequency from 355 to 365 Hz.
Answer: 3.91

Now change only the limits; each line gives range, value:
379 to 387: 3.83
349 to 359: 3.97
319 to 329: 3.85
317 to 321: 3.85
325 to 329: 3.87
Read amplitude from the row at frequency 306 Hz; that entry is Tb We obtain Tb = 3.86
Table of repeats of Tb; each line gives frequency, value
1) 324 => 3.76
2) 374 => 3.53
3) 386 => 3.93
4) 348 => 4.01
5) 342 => 4.16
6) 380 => 3.93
